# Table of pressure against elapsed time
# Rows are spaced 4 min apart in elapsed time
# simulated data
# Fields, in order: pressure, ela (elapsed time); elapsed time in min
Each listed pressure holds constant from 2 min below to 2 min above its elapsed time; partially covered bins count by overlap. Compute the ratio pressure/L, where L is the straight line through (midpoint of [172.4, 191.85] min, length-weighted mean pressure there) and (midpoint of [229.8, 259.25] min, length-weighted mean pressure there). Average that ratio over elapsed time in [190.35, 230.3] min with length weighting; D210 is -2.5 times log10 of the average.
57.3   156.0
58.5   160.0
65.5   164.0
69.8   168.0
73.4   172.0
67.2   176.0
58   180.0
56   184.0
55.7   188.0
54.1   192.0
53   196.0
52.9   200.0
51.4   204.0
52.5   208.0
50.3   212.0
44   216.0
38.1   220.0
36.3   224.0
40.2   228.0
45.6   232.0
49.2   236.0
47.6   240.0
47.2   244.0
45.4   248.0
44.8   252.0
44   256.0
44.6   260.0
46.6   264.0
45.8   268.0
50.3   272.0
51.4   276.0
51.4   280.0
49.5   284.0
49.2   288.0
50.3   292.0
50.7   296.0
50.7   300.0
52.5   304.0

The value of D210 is 0.14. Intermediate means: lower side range 59.9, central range 47.2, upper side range 46.1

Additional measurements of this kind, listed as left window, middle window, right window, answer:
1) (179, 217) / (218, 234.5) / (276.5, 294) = 0.28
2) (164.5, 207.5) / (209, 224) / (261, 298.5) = 0.27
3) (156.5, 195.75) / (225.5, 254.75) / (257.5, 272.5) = 0.11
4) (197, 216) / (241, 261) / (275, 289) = 0.12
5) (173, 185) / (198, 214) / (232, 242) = 0.07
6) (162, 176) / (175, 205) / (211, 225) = 0.03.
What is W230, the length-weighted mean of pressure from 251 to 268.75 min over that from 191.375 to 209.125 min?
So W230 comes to 0.9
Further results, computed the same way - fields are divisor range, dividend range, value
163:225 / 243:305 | 0.88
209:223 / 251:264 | 1.01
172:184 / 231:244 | 0.75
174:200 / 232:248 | 0.83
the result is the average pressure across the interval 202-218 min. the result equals 49.5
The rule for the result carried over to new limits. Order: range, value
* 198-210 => 52.3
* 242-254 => 45.8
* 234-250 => 47.4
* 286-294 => 49.8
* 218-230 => 38.2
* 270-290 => 50.4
